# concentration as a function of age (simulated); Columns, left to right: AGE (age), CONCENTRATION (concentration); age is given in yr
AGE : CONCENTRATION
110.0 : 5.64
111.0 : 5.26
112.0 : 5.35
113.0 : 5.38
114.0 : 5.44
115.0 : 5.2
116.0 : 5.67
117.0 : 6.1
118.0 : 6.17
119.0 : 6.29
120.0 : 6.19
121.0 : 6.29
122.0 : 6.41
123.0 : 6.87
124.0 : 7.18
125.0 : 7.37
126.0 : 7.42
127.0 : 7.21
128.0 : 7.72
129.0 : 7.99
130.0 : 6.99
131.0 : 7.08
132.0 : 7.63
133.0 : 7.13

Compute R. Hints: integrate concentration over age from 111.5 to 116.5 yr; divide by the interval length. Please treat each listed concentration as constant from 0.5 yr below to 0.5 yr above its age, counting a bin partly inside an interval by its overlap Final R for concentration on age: 5.41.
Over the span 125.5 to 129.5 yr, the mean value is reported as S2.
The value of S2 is 7.58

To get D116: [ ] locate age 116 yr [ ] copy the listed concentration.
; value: 5.67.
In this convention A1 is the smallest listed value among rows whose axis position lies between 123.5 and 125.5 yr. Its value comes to 7.18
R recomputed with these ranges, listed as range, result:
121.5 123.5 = 6.64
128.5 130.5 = 7.49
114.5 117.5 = 5.66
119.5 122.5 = 6.3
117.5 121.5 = 6.24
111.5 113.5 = 5.37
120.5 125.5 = 6.82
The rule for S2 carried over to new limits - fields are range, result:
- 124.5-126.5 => 7.39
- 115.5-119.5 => 6.06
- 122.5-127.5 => 7.21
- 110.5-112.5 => 5.3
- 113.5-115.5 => 5.32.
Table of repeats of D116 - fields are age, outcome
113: 5.38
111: 5.26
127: 7.21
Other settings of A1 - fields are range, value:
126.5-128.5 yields 7.21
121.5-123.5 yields 6.41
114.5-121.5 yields 5.2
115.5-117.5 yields 5.67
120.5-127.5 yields 6.29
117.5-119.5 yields 6.17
